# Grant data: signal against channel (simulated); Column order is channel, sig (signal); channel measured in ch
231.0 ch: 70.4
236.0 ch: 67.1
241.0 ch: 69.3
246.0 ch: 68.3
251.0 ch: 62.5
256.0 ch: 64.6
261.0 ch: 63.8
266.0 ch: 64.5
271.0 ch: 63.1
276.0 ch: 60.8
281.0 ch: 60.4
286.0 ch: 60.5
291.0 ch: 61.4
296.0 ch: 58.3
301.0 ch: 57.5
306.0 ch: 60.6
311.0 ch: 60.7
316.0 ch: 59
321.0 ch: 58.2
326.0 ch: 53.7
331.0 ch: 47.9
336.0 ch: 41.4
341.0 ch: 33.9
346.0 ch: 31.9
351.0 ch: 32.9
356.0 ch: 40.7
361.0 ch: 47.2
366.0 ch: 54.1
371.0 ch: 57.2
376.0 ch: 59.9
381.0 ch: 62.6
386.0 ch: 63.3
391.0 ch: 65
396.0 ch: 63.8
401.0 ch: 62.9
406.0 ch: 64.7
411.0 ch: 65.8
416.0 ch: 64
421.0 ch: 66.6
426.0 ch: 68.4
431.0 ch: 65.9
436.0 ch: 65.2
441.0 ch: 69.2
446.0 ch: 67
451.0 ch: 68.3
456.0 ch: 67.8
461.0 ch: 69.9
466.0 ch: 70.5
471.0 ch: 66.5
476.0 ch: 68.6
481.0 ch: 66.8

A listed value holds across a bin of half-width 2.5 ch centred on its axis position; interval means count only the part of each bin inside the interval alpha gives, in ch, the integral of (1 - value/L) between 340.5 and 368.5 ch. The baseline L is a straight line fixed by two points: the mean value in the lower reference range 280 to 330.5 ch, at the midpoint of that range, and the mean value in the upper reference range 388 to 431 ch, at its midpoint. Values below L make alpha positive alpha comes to 9.61 ch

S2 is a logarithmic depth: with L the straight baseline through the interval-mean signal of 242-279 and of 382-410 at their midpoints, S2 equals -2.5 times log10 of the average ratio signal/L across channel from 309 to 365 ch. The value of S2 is 0.354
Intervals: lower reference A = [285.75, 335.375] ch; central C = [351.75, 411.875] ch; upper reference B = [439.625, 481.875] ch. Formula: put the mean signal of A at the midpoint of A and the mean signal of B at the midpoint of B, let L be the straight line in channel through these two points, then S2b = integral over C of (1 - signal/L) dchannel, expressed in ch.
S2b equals 4.4 ch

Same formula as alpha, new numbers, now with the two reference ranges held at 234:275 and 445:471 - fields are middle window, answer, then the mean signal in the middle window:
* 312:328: 2.1 ch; 57.4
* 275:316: 3.7 ch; 59.9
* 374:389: 1.2 ch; 62.1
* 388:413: 1.2 ch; 64.4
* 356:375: 4.3 ch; 51.8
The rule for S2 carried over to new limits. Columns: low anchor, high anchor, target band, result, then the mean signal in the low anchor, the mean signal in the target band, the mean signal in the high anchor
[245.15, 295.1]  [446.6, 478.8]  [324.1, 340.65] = 0.38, 62.7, 45.7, 68.5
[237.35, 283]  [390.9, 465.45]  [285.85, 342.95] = 0.19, 64.3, 54.4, 66.5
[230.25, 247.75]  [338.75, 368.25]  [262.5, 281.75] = -0.04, 68.6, 62.4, 40.1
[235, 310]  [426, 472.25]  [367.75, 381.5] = 0.11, 62.7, 59.2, 67.9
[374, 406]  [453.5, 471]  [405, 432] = -0.01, 63.1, 66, 69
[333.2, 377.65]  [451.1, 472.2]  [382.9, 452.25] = -0.13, 44.1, 65.6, 68.8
